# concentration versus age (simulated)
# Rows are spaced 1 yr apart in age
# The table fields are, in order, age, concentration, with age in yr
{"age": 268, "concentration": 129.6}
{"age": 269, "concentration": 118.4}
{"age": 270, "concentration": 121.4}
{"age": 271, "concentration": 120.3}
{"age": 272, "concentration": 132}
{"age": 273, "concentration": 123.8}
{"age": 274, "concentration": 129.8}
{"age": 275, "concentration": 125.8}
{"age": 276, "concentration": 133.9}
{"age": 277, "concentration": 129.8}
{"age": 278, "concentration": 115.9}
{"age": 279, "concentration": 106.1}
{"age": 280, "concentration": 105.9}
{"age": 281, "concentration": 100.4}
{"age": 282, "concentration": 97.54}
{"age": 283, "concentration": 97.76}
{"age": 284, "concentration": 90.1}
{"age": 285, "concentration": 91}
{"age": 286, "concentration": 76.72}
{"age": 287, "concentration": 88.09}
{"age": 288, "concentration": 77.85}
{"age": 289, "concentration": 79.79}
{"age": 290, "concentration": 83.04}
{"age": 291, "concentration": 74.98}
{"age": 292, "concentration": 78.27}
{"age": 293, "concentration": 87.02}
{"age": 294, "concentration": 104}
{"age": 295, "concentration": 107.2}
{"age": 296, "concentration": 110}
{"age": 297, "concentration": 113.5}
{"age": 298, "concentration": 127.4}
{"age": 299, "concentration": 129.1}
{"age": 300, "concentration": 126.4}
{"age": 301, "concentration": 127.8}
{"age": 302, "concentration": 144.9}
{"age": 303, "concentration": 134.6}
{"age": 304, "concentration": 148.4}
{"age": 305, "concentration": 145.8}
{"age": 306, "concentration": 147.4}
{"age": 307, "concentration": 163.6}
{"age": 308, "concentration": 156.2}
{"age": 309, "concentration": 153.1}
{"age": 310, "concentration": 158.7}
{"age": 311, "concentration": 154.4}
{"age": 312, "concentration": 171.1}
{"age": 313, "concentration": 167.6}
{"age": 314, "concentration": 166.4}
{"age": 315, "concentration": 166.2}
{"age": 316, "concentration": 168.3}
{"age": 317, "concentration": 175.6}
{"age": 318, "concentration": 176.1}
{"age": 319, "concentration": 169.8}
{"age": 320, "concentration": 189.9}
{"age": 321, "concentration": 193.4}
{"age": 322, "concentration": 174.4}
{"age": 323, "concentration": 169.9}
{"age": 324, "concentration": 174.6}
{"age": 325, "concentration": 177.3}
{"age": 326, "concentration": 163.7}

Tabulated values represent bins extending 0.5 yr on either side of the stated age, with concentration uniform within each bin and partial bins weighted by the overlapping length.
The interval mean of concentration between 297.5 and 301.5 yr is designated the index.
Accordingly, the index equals 128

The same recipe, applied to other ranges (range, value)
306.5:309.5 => 158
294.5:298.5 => 115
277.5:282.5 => 105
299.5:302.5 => 133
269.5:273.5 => 124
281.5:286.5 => 90.6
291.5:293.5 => 82.6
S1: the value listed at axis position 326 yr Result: 163.7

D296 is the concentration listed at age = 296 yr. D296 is 110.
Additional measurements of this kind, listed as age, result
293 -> 87.02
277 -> 129.8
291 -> 74.98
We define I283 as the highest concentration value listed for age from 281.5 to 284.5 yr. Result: 97.76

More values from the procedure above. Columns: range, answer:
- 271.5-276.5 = 133.9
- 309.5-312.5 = 171.1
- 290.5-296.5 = 110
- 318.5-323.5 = 193.4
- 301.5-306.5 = 148.4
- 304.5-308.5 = 163.6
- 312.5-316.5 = 168.3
